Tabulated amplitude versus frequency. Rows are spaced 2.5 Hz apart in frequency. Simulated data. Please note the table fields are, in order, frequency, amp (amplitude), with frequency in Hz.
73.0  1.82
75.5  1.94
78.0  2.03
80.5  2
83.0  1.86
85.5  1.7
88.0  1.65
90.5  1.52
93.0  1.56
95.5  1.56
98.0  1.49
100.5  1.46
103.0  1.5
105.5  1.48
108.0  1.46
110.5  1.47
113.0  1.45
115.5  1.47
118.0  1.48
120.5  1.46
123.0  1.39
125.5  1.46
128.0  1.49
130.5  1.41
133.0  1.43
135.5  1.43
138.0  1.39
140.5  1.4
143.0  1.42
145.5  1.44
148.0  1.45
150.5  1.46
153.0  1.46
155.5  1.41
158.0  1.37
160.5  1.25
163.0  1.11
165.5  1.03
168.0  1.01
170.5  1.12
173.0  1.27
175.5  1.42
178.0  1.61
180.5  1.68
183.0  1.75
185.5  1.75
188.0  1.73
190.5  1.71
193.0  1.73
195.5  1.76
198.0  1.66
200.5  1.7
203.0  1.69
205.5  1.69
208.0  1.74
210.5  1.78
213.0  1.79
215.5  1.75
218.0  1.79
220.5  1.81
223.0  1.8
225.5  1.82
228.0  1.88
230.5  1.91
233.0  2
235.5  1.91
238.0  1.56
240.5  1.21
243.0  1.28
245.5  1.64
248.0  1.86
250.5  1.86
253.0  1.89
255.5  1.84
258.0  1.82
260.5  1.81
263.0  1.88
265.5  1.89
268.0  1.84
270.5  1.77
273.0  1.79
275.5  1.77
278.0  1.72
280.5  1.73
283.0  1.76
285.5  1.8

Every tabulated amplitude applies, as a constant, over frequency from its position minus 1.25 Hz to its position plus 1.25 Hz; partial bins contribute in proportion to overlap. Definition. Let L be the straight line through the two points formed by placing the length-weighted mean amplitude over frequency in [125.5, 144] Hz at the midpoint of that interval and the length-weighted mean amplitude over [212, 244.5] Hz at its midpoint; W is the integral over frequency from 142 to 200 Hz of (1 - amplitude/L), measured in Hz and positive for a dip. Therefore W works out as 3.1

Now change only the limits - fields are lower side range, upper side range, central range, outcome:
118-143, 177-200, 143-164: 2.2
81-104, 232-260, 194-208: -0.2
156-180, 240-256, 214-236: -4.2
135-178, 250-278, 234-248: 1.3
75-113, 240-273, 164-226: 3.2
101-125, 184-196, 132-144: 1.1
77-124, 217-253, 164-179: 3.9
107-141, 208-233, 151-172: 4.7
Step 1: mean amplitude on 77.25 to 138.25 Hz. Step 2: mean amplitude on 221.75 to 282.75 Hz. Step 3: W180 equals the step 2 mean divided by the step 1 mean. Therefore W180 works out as 1.15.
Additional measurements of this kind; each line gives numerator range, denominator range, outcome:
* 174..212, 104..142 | 1.17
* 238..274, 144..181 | 1.30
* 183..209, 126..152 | 1.20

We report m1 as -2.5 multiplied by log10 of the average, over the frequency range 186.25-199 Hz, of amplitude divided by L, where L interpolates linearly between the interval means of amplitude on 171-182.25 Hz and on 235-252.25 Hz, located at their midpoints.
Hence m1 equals -0.14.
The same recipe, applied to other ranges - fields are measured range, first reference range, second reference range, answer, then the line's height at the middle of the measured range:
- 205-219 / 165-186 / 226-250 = -0.12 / 1.58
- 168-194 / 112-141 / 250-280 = 0.03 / 1.59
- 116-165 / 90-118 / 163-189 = 0.04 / 1.45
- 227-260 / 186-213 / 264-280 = 0.01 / 1.77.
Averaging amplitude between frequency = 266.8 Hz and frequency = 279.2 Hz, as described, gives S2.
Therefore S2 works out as 1.78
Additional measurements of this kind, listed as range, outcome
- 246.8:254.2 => 1.87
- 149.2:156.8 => 1.44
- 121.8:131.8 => 1.44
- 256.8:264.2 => 1.84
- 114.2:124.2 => 1.45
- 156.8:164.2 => 1.24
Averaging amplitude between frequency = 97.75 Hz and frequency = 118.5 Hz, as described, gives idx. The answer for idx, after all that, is 1.47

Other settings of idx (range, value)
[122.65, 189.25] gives 1.41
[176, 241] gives 1.74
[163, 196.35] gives 1.49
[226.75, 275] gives 1.77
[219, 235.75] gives 1.87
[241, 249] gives 1.55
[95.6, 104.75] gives 1.49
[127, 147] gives 1.43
